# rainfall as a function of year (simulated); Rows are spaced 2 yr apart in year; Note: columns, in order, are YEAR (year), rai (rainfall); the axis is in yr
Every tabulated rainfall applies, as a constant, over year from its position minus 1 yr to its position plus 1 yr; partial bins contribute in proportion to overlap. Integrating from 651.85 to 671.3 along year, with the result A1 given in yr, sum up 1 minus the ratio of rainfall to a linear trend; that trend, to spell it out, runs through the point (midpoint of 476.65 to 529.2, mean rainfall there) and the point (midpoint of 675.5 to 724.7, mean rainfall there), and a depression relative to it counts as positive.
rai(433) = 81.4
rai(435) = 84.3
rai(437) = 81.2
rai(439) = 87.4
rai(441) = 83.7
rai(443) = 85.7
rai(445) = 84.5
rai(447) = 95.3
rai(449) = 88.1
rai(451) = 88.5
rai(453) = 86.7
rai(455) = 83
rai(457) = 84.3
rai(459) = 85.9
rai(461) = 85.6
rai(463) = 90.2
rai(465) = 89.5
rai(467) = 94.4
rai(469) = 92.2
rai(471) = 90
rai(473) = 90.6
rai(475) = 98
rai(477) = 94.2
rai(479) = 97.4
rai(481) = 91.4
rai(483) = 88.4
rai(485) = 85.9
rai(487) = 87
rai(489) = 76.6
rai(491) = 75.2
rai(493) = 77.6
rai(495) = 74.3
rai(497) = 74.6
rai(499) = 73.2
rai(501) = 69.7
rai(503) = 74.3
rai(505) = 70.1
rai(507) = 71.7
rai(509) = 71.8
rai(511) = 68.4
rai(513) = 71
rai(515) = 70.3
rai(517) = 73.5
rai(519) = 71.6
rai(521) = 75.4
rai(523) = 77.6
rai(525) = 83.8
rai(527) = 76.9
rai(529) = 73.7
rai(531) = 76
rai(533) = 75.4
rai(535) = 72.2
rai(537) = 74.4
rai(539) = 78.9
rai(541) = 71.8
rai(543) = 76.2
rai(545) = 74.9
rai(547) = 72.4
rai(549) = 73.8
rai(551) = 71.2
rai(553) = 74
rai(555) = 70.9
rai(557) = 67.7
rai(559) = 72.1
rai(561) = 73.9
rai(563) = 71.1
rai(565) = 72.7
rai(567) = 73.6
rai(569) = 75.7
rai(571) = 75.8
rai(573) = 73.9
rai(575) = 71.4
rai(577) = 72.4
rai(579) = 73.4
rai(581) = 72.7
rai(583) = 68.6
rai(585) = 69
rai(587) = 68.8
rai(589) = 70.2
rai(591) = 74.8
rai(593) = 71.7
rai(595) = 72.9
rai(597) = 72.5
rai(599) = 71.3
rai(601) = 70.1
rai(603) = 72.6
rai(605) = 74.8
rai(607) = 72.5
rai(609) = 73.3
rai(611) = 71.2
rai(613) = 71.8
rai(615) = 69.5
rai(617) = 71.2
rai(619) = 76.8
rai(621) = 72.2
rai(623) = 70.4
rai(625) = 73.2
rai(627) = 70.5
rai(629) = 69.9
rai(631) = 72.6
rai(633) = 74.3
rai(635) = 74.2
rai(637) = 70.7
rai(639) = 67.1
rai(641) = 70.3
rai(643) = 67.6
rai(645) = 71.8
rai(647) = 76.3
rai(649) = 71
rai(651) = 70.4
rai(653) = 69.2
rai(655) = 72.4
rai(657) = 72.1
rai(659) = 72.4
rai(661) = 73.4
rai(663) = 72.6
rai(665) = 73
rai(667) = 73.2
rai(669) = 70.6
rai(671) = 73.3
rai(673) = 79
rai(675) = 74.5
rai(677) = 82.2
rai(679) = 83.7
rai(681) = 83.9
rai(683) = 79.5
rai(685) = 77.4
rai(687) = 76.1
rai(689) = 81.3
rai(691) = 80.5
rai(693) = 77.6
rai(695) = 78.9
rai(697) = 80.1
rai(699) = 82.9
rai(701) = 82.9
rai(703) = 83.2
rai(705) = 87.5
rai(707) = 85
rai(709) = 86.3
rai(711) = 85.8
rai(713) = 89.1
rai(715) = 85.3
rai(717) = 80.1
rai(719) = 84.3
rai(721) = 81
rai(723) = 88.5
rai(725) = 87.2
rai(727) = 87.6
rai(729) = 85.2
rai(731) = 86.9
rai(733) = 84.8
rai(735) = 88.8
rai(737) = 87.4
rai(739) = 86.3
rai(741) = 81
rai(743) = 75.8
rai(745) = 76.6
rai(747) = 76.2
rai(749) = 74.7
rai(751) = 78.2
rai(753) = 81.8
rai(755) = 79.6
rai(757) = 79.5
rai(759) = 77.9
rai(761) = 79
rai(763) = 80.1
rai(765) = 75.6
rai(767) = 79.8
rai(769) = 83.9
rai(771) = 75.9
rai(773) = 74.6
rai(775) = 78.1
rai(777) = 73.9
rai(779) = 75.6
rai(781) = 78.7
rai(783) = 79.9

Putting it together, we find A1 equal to 2.3 yr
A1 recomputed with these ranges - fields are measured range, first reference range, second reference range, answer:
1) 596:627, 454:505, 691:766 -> 4.19 yr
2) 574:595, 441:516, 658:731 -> 2.72 yr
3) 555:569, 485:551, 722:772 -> 0.72 yr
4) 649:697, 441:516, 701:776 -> 3.75 yr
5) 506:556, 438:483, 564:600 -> 3.46 yr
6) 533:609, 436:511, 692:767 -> 9.80 yr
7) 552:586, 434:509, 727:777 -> 4.39 yr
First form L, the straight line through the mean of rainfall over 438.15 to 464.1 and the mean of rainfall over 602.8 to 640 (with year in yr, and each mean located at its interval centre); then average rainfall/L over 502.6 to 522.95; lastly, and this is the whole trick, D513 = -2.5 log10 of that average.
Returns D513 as 0.13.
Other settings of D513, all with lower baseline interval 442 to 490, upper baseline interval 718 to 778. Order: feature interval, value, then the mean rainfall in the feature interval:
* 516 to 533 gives 0.150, 76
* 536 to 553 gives 0.169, 74.2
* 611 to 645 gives 0.181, 71.4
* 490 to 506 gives 0.194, 73.6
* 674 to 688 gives 0.044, 79.6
